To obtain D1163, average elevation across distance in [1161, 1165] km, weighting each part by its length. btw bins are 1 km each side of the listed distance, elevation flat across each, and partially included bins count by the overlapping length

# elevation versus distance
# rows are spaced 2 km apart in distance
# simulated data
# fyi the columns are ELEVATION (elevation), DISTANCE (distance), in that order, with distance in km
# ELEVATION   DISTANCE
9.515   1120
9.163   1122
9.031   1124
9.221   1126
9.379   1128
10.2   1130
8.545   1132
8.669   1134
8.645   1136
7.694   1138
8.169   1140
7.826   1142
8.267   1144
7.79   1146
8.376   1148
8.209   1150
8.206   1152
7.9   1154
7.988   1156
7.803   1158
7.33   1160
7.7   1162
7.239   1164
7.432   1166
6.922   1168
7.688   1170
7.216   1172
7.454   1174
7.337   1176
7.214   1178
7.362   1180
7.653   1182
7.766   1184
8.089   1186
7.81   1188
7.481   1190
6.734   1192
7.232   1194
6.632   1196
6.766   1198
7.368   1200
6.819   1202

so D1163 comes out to 7.47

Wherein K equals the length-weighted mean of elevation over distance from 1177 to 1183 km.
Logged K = 7.41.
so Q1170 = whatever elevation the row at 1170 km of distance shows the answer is 7.688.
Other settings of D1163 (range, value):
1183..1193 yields 7.58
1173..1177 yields 7.4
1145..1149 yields 8.08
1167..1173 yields 7.28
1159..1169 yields 7.32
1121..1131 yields 9.4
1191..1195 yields 6.98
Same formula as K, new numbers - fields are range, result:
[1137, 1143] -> 7.9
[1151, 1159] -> 7.97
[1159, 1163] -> 7.52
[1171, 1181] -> 7.32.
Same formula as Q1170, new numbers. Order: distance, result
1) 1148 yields 8.376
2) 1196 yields 6.632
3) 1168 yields 6.922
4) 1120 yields 9.515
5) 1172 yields 7.216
